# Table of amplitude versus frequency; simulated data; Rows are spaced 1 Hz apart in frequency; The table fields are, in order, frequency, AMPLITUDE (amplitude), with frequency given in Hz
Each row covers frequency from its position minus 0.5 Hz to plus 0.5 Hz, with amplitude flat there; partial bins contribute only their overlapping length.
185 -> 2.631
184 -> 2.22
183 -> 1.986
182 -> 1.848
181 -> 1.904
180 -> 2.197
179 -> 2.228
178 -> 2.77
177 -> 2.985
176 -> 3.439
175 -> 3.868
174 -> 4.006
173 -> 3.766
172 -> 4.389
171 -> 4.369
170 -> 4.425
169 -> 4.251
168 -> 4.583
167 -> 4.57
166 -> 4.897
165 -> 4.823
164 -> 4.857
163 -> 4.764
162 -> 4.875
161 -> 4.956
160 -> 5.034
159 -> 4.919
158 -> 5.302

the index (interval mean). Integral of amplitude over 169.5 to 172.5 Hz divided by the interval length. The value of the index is 4.39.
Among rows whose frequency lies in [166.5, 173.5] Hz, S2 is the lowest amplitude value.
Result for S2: 3.766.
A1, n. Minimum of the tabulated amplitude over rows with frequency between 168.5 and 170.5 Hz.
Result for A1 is 4.251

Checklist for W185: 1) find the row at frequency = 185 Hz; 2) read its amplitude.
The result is 2.631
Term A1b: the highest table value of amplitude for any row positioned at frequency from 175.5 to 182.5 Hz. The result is 3.439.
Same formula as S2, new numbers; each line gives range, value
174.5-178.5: 2.77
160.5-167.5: 4.57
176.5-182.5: 1.848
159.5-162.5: 4.875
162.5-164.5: 4.764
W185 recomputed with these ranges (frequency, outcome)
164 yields 4.857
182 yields 1.848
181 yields 1.904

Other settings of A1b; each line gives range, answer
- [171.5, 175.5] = 4.389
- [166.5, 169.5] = 4.583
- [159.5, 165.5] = 5.034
